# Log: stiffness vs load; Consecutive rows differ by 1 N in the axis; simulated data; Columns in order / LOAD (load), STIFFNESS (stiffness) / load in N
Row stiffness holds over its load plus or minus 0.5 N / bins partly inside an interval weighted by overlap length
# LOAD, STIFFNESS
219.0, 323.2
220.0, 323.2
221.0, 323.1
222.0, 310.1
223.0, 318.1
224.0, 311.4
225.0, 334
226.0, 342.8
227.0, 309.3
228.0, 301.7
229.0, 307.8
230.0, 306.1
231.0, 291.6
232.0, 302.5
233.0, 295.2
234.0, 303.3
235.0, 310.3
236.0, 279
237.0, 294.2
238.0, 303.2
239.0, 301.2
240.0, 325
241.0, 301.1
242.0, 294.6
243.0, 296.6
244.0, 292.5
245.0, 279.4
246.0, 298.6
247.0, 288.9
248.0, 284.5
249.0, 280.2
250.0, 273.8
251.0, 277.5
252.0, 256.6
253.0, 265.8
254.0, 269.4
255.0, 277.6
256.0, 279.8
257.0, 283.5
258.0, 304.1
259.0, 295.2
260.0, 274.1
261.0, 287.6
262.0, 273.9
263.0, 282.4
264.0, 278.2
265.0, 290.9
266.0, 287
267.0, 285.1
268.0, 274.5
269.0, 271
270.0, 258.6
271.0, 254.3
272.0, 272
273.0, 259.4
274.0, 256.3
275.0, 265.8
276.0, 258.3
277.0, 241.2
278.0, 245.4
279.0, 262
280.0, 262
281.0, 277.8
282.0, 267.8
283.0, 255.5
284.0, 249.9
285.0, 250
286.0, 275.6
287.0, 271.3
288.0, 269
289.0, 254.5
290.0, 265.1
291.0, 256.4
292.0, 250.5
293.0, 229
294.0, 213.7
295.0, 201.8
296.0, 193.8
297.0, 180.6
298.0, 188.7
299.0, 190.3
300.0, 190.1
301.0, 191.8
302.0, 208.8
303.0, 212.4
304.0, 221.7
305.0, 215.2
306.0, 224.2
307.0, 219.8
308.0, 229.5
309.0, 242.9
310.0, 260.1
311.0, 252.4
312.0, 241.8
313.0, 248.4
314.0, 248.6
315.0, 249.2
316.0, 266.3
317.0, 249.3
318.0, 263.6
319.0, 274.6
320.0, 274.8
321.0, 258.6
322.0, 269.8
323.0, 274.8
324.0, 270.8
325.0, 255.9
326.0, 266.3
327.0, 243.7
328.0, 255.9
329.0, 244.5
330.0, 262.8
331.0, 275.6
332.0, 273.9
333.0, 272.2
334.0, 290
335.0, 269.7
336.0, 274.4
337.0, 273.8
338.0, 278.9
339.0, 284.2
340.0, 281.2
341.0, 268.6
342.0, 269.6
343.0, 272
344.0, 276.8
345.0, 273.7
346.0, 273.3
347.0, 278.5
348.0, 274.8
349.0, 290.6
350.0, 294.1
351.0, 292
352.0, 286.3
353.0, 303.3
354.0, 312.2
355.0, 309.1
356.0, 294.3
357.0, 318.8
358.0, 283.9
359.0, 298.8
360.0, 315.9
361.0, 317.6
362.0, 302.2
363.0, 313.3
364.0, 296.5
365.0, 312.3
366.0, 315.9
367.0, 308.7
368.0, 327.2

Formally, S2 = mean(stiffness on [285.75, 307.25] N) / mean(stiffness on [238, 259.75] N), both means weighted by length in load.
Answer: 0.8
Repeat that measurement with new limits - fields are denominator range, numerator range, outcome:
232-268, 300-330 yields 0.85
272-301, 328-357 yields 1.16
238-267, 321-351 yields 0.95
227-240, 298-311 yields 0.72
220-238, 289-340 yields 0.80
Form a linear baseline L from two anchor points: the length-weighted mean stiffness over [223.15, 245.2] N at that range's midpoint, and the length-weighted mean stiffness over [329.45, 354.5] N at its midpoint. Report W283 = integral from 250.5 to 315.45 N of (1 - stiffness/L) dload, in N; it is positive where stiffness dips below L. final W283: 9.3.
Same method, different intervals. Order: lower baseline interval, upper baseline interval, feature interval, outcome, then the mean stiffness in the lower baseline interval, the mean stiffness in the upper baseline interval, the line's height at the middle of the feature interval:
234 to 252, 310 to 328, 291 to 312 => 3.88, 292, 259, 267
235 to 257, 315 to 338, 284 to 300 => 2.53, 287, 266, 275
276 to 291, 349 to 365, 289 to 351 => 6.72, 260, 302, 281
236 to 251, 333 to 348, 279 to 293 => 1.21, 293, 276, 285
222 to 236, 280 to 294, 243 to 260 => 0.43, 309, 258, 289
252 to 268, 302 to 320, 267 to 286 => 0.53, 281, 242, 269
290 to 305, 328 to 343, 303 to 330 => -0.96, 211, 272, 242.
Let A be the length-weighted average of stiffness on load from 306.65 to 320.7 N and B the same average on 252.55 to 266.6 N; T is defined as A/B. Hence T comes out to 0.89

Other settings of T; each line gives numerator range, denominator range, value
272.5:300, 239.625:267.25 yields 0.85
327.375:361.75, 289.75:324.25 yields 1.21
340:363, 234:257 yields 1.01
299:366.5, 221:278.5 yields 0.93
